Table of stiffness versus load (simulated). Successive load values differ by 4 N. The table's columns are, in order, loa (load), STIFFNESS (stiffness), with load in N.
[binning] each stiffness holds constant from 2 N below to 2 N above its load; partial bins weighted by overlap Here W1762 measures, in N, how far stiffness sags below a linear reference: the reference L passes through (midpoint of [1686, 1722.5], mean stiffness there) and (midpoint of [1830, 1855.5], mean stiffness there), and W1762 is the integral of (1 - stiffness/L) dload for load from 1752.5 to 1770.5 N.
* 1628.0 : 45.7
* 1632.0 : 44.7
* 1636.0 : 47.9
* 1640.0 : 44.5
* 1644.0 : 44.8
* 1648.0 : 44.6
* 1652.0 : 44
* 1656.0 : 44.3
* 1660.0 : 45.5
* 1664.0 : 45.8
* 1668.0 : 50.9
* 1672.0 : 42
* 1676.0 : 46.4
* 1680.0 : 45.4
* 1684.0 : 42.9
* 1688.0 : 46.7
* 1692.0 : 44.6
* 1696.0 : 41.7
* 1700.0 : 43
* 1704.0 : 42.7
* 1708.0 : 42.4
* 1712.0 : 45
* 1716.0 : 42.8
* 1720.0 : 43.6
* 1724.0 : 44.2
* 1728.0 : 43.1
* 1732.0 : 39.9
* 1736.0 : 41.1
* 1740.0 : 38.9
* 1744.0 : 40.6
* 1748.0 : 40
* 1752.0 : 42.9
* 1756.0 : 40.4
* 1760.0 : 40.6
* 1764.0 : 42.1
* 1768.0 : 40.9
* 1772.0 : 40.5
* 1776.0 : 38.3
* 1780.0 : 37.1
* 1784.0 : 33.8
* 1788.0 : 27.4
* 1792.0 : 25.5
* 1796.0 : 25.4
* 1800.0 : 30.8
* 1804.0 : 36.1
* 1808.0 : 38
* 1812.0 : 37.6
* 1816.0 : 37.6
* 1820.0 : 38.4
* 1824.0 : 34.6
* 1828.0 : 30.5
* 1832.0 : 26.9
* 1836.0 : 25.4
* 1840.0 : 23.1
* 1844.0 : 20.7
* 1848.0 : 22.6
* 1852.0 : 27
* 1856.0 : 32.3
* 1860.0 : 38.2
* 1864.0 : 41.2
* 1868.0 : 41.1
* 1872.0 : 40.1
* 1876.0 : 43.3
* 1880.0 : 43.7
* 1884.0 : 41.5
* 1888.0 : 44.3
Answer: -2.7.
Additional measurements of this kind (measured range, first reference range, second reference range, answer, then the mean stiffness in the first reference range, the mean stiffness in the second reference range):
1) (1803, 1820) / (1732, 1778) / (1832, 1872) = -1.4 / 40.5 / 30.5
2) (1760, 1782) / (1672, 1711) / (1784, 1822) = -2.2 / 43.9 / 33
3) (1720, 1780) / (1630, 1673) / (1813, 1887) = -1.8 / 45.4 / 34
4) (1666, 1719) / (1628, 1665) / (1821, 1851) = -4.8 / 45.1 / 26.7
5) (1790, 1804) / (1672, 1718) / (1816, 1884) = 3.2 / 43.9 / 33.5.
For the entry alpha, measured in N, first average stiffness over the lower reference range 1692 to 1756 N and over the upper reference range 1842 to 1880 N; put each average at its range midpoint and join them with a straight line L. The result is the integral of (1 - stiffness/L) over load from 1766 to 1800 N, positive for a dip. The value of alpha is 4.8 N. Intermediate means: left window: 42.2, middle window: 33.4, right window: 34.6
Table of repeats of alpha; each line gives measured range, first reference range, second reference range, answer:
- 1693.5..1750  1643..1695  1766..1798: -3.3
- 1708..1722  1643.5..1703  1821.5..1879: -0.6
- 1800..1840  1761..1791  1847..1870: 2.6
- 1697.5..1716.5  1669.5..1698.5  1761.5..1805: -0.5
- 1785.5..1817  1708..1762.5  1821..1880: 3.6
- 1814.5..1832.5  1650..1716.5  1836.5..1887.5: 1.3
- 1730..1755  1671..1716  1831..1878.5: -0.2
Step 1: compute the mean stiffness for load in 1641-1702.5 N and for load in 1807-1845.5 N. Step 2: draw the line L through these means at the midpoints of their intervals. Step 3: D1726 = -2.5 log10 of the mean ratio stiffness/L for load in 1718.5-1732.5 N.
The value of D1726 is -0.08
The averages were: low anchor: 44.8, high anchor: 31.2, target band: 43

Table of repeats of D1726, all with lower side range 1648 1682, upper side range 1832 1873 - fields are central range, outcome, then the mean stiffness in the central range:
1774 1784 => -0.01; 36.9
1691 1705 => 0.00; 42.9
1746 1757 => -0.07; 41.2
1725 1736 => -0.04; 41.7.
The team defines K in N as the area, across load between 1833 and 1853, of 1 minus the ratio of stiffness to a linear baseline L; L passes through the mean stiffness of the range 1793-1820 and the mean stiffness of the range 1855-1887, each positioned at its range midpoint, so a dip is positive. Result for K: 7.4 N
